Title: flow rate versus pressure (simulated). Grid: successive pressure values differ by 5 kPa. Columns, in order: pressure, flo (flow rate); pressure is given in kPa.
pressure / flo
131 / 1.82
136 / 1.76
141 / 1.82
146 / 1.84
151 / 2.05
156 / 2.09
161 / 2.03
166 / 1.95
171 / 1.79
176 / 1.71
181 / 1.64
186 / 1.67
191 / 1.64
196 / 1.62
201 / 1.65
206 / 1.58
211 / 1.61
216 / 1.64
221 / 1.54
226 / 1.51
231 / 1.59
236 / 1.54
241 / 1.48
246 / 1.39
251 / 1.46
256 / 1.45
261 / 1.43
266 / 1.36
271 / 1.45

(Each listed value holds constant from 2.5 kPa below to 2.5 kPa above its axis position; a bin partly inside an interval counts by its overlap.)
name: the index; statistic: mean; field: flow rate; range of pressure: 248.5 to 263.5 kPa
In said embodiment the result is 1.45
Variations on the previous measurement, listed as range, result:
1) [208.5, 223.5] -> 1.6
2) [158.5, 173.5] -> 1.92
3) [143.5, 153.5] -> 1.95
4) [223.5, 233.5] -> 1.55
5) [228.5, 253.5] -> 1.49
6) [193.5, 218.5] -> 1.62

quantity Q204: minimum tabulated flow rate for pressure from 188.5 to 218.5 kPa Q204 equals 1.58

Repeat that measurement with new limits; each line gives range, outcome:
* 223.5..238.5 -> 1.51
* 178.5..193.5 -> 1.64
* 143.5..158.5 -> 1.84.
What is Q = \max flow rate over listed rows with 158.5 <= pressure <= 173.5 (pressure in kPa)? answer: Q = 2.03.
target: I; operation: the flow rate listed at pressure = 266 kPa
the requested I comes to 1.36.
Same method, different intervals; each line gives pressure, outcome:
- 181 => 1.64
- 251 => 1.46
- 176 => 1.71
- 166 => 1.95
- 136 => 1.76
